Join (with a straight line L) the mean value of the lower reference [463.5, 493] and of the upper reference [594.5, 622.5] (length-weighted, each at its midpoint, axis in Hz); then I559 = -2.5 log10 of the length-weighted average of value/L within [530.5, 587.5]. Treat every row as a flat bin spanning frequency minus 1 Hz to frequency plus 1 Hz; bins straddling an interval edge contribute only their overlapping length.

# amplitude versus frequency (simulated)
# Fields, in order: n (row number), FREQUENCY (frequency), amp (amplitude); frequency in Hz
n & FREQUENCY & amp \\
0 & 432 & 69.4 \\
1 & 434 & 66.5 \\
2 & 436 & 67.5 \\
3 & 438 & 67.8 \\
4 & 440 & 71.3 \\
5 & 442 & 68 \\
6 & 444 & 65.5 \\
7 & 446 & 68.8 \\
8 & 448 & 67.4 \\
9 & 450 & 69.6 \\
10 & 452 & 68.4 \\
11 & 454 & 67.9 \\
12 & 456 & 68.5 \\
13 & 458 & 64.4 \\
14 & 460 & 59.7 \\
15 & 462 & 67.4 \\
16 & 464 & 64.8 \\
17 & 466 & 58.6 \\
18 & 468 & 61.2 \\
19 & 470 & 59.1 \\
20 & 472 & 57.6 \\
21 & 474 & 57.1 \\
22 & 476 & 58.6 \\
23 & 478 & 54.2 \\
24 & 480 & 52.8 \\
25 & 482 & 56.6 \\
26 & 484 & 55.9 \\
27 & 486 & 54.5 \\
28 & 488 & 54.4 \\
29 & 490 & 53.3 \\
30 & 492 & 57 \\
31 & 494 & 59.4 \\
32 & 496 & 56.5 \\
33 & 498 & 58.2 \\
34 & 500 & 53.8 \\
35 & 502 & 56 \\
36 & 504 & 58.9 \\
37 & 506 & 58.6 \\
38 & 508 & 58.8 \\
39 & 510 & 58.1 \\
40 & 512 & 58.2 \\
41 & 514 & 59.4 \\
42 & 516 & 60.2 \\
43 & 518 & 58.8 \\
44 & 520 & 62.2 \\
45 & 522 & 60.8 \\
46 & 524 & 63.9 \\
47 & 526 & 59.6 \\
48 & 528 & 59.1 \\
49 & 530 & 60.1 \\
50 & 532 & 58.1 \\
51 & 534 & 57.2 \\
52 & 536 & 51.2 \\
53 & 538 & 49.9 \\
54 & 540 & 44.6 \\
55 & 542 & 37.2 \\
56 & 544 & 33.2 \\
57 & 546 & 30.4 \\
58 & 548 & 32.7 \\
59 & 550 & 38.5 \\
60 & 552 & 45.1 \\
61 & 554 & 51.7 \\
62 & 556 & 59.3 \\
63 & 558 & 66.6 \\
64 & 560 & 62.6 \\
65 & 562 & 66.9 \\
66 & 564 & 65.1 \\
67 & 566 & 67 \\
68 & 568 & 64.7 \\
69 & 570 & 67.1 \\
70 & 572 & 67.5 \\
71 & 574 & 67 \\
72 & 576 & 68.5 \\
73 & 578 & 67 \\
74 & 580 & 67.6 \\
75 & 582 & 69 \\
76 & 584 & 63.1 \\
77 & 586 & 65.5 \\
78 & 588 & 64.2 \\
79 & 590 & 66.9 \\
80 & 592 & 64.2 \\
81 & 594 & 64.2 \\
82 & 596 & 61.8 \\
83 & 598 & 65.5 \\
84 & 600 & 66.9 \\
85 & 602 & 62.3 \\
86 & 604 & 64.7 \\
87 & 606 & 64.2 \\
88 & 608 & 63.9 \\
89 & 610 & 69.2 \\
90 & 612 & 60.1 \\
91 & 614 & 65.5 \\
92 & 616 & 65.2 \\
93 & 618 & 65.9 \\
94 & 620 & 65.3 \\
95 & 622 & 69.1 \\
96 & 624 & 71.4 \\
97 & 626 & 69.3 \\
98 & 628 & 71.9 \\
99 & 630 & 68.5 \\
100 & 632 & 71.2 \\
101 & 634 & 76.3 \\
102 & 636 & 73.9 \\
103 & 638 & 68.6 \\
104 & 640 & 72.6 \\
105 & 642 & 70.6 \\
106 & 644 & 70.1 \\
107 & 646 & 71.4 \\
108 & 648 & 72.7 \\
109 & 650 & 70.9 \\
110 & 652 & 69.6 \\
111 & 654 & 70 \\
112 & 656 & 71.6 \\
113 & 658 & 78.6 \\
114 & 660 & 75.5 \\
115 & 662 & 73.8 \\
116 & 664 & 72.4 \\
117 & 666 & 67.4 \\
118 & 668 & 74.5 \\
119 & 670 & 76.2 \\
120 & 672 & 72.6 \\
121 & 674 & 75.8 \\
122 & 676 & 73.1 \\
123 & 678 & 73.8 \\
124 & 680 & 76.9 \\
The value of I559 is 0.10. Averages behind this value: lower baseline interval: 56.9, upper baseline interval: 64.9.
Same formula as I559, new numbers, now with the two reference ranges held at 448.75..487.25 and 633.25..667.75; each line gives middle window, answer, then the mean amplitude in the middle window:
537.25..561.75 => 0.38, 46.6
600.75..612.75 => 0.09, 64.2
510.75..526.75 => 0.06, 60.4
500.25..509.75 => 0.10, 57.7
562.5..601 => 0.03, 65.9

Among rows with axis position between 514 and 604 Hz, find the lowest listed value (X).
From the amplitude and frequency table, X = 30.4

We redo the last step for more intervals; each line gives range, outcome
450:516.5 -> 52.8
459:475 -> 57.1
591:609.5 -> 61.8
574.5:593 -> 63.1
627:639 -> 68.5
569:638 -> 60.1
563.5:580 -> 64.7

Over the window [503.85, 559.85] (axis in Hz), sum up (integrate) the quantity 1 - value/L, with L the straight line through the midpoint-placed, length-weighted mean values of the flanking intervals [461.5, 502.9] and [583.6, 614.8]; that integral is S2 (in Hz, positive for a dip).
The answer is 6.4 Hz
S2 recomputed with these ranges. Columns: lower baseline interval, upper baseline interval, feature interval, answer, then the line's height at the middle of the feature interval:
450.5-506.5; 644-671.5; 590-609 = 1.08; 68.2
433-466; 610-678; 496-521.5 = 3.63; 68.1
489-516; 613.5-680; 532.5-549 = 5.01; 61.2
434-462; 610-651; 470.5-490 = 3.45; 67.7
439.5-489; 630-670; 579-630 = 2.77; 69.7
